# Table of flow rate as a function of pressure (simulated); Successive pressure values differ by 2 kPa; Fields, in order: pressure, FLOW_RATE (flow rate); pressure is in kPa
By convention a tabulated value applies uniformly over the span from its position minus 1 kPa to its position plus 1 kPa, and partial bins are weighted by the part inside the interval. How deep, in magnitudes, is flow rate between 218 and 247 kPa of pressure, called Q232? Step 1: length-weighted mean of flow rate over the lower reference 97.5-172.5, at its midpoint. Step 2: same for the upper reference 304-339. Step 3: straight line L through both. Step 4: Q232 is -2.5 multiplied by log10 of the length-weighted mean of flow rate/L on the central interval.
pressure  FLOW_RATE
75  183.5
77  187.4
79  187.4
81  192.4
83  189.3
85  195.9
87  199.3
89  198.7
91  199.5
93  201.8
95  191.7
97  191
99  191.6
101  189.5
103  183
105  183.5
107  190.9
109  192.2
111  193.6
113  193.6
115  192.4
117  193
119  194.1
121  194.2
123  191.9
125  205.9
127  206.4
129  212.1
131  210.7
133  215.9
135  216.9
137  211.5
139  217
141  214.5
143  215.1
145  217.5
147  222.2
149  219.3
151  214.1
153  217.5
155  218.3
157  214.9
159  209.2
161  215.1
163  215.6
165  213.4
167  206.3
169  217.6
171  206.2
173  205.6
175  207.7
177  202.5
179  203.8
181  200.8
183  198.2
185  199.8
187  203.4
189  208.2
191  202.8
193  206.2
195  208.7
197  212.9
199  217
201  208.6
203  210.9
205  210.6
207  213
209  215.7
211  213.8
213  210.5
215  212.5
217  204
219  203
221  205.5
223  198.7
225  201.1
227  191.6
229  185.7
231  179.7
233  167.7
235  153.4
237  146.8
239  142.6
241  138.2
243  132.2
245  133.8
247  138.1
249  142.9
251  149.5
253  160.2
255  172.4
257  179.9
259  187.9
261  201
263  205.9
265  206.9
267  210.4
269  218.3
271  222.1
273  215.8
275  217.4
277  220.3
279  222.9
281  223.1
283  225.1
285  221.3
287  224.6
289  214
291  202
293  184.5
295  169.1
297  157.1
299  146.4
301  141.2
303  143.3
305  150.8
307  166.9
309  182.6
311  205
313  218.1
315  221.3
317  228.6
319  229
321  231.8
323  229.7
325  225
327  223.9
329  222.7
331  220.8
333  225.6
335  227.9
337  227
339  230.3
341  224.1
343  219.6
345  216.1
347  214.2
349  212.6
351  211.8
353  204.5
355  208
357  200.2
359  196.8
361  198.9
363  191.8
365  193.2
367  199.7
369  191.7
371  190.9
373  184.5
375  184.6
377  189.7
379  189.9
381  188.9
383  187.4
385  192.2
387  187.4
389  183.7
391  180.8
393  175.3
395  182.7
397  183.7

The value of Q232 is 0.24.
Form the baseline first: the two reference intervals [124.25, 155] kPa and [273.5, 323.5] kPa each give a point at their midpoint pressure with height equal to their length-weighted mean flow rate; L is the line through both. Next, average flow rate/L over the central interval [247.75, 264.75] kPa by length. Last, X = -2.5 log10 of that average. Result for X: 0.156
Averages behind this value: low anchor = 215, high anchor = 199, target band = 176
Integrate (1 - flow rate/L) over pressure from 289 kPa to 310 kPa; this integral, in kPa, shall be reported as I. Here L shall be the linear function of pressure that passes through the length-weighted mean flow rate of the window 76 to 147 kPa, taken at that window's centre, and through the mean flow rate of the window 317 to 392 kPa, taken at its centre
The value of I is 3.9 kPa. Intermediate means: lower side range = 199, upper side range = 207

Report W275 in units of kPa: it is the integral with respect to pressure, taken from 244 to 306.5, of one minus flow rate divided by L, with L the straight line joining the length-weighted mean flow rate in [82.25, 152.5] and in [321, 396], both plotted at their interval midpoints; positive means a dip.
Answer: 4.9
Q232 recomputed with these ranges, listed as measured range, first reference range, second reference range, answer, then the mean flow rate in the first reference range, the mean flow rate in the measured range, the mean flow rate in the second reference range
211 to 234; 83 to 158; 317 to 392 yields 0.040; 203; 197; 207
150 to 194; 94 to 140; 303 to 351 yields -0.032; 198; 209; 214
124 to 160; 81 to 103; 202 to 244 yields -0.122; 194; 214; 187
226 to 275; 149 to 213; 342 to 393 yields 0.169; 210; 175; 196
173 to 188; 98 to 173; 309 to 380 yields 0.023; 206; 203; 211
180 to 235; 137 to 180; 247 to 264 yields -0.054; 213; 202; 173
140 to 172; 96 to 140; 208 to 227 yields -0.069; 199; 215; 206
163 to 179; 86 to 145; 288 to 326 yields -0.059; 200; 209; 192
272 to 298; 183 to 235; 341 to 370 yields -0.020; 203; 207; 205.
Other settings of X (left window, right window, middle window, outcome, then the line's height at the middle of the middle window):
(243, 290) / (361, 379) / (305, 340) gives -0.126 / 193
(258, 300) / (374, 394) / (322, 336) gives -0.152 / 196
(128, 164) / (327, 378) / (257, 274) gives 0.022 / 211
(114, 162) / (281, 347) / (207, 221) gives -0.010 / 208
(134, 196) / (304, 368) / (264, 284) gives -0.037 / 211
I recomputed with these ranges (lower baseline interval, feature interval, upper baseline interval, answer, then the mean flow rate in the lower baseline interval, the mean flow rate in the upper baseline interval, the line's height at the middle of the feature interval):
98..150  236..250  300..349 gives 4.57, 203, 209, 207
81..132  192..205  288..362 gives -0.78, 195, 204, 199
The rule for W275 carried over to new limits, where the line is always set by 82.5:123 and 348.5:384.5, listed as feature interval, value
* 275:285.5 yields -1.48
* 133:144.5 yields -1.30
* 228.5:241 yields 2.22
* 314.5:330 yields -2.51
